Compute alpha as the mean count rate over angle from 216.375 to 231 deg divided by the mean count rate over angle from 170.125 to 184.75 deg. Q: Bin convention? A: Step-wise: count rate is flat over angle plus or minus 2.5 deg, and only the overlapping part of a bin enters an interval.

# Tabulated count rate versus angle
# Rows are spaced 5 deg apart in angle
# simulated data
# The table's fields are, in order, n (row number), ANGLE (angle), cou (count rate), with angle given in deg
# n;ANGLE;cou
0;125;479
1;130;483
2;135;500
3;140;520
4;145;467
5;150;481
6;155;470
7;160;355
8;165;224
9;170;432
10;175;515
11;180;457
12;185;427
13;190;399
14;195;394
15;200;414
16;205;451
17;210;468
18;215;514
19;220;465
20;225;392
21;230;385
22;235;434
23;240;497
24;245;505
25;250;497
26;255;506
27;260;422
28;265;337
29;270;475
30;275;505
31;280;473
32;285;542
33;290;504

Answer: 0.91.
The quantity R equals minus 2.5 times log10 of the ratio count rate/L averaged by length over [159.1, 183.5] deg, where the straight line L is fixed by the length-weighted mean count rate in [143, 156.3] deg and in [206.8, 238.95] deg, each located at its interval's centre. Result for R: 0.16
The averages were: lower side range 473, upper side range 446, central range 401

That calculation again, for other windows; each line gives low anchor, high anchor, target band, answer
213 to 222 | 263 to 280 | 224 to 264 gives 0.037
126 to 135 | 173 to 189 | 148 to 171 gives 0.211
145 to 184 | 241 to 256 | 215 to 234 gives 0.119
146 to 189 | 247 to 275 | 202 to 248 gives -0.038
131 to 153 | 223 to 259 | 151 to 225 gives 0.116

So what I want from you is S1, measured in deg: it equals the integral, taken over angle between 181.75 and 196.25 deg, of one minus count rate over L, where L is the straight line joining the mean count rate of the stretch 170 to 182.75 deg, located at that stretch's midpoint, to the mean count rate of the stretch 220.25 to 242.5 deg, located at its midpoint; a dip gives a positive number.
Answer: 1.7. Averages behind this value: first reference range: 474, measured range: 410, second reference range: 431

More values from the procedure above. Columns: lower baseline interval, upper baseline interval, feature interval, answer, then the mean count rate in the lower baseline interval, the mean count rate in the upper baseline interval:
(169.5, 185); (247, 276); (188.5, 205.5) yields 1.9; 466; 455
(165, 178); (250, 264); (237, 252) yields -1.5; 425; 456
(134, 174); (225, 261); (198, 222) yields -0.7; 432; 460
